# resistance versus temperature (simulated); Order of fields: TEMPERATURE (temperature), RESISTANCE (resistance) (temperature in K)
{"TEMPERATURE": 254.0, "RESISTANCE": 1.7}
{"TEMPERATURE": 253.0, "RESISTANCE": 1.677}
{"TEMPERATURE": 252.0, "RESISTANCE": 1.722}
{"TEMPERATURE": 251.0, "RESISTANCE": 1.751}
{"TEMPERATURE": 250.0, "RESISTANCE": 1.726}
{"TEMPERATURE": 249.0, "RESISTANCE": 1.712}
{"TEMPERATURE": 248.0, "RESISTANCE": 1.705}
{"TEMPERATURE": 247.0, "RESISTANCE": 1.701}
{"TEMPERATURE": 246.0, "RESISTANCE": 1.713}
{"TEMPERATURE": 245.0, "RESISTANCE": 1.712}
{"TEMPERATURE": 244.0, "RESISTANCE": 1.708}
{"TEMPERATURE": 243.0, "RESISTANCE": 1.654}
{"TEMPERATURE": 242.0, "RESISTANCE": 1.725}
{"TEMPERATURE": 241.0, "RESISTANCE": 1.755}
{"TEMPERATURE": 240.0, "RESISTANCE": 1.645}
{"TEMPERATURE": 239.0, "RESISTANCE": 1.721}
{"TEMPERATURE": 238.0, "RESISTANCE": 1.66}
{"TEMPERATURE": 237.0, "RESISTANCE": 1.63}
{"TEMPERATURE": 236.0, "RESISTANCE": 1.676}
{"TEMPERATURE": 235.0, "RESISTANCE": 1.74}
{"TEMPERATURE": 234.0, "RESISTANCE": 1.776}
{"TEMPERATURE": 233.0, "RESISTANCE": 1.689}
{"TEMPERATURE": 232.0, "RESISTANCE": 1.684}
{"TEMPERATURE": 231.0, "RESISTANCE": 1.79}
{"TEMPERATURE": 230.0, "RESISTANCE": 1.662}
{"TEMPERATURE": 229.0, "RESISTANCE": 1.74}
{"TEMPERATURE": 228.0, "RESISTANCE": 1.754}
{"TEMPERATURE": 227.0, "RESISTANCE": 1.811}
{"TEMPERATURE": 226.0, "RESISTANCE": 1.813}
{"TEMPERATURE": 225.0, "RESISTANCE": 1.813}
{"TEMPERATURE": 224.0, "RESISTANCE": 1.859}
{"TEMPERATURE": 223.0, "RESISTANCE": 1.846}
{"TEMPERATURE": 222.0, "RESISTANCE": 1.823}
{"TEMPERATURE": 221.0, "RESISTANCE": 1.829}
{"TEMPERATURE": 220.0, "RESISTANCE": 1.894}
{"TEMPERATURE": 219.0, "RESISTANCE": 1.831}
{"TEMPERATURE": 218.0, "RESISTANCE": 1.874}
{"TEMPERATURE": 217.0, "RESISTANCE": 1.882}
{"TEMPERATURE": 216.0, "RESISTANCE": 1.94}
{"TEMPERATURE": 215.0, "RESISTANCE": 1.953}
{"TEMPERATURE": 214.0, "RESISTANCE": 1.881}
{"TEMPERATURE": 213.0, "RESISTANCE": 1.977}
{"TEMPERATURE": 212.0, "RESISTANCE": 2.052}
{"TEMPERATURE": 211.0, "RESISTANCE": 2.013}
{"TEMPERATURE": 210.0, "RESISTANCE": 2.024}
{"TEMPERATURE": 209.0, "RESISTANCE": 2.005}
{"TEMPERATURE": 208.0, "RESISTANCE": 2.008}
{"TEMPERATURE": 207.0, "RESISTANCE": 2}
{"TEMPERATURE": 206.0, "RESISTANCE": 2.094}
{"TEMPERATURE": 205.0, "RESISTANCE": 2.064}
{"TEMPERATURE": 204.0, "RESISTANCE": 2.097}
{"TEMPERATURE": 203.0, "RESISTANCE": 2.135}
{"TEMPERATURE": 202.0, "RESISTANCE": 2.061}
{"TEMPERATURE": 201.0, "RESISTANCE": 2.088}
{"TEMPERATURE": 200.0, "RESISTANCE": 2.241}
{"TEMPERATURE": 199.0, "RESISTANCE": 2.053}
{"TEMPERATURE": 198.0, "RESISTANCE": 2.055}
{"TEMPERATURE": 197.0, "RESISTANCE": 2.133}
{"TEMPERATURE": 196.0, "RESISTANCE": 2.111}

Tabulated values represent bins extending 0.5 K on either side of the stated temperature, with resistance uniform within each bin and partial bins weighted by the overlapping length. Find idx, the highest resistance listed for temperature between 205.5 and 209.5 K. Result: 2.094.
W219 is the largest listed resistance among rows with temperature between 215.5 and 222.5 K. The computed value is 1.94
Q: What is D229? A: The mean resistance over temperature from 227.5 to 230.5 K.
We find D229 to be 1.72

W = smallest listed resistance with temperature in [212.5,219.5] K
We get 1.831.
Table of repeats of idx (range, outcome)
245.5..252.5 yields 1.751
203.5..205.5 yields 2.097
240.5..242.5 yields 1.755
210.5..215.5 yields 2.052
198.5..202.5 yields 2.241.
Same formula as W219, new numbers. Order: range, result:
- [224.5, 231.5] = 1.813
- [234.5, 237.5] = 1.74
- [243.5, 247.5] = 1.713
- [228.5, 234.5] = 1.79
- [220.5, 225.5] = 1.859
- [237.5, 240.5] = 1.721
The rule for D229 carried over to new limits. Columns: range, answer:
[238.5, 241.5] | 1.71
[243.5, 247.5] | 1.71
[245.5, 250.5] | 1.71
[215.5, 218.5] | 1.9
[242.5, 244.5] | 1.68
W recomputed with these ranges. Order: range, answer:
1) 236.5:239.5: 1.63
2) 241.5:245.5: 1.654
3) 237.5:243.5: 1.645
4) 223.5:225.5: 1.813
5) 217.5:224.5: 1.823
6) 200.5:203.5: 2.061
